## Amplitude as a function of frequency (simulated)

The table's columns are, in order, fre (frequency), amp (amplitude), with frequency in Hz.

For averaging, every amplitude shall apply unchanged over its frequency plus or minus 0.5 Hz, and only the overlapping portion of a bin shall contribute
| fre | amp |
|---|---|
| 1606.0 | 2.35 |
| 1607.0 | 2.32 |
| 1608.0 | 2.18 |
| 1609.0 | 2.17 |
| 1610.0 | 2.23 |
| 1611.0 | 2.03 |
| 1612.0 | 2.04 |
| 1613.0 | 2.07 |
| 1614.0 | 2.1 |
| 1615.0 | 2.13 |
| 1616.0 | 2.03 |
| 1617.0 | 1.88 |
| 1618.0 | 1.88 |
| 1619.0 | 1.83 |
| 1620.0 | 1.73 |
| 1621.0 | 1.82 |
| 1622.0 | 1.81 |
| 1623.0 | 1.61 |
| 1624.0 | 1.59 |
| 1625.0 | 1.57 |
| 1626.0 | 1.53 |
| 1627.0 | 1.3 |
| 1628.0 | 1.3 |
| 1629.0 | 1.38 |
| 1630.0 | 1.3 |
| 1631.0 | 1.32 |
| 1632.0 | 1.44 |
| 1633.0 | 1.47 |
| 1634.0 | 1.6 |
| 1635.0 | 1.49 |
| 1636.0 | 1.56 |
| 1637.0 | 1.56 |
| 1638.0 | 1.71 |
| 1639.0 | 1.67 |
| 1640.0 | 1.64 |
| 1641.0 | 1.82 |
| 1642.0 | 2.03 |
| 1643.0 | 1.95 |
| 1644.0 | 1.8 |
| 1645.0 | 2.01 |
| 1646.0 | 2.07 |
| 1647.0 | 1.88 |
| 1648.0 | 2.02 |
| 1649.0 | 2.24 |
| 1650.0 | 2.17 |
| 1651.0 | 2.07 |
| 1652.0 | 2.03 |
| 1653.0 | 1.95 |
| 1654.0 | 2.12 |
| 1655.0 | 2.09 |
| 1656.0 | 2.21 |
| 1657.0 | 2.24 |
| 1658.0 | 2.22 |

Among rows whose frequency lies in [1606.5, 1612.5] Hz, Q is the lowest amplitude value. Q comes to 2.03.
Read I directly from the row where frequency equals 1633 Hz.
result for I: 1.47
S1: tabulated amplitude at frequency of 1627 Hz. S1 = 1.3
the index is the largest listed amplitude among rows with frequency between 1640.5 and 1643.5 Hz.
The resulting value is 2.03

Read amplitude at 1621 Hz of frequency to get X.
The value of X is 1.82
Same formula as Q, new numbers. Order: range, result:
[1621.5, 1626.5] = 1.53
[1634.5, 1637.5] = 1.49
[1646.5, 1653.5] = 1.88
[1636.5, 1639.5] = 1.56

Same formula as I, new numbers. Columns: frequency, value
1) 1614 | 2.1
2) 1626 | 1.53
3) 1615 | 2.13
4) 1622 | 1.81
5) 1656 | 2.21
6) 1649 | 2.24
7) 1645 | 2.01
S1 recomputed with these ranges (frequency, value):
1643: 1.95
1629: 1.38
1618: 1.88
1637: 1.56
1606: 2.35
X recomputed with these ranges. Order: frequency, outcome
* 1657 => 2.24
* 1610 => 2.23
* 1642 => 2.03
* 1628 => 1.3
